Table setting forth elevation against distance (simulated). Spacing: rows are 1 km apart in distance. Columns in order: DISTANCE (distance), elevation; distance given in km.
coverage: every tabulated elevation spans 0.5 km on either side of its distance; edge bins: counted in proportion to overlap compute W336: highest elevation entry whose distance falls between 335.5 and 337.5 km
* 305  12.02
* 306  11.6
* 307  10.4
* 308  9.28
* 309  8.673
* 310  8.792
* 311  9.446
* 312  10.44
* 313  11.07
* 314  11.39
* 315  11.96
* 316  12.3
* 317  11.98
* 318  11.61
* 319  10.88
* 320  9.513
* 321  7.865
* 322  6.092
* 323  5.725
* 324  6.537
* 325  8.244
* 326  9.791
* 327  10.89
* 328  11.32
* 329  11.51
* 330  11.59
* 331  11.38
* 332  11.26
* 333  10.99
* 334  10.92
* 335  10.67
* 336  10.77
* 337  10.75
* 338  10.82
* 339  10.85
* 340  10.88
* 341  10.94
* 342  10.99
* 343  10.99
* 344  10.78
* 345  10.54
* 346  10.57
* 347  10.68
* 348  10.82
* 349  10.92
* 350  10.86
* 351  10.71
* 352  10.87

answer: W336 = 10.77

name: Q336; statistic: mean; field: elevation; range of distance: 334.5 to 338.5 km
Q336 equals 10.8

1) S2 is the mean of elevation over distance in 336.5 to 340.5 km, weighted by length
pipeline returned 10.8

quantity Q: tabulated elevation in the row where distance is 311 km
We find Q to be 9.446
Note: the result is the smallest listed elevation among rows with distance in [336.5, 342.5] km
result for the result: 10.75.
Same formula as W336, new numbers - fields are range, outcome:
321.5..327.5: 10.89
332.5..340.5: 10.99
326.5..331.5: 11.59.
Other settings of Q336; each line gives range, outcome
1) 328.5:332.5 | 11.4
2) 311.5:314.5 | 11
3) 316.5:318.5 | 11.8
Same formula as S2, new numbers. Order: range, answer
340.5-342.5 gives 11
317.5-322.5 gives 9.19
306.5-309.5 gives 9.45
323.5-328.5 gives 9.36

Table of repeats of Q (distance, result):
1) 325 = 8.244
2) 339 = 10.85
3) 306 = 11.6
